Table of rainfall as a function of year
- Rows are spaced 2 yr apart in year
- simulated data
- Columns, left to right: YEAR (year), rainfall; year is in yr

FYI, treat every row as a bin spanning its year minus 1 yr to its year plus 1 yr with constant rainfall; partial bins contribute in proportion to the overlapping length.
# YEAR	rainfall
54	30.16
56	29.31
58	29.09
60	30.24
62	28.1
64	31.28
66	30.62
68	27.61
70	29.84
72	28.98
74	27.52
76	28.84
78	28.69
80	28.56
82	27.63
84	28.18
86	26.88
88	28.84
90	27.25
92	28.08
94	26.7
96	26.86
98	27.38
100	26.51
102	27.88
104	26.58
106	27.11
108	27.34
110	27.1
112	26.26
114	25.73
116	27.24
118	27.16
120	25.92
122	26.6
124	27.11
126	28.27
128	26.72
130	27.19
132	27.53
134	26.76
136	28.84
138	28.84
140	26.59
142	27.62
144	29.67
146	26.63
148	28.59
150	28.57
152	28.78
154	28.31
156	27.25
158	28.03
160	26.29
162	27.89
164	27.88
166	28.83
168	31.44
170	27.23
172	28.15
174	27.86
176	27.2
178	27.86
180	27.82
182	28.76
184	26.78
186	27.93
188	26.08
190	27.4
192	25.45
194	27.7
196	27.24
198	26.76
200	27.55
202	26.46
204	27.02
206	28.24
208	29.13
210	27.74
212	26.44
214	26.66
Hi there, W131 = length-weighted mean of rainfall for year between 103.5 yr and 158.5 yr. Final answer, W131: 27.4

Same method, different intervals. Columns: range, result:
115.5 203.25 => 27.6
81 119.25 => 27.2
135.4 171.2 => 28.2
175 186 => 27.7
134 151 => 28.1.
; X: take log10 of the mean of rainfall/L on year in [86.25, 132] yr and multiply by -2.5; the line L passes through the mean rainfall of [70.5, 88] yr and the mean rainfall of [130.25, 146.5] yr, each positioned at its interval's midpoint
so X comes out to 0.04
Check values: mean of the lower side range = 28.2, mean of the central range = 27.1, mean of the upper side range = 27.8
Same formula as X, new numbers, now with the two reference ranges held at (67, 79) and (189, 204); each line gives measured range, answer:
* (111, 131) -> 0.045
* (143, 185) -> -0.028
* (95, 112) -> 0.044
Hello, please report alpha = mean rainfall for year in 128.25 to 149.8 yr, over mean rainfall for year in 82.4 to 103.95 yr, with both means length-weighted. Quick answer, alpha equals 1.01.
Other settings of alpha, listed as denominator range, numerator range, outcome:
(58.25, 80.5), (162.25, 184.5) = 0.97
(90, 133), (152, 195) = 1.03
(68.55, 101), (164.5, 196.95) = 0.99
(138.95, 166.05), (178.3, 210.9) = 0.98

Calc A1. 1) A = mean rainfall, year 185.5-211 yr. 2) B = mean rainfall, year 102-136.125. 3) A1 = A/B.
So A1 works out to 1.01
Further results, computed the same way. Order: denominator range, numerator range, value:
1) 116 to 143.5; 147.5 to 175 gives 1.03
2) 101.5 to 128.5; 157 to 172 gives 1.05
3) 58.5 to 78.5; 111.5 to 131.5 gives 0.92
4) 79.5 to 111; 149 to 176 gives 1.03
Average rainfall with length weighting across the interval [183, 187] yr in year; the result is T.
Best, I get 27.4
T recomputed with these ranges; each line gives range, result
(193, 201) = 27.3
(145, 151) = 27.9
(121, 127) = 27.3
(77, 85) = 28.3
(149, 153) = 28.7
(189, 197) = 26.9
